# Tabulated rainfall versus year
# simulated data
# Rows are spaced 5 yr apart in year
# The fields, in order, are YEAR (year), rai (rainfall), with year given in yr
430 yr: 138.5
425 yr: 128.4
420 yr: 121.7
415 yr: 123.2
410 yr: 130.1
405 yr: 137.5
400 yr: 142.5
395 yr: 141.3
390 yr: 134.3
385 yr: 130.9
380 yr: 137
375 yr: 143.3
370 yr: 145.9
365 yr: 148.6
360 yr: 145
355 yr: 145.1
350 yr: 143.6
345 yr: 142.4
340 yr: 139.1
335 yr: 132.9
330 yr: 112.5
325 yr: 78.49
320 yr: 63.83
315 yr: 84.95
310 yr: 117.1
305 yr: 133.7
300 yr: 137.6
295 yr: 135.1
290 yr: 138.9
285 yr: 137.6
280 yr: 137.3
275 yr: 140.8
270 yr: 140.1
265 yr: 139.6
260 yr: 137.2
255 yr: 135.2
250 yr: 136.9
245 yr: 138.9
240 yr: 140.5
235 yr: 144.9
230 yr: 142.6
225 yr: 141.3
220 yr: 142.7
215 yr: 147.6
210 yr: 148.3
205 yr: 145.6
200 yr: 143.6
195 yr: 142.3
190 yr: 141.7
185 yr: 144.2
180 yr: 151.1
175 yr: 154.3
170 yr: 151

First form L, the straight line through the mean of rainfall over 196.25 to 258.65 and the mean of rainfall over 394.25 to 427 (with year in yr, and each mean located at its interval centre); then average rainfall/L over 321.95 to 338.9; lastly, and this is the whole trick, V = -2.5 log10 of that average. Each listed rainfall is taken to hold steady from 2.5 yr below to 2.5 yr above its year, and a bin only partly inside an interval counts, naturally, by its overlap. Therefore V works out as 0.24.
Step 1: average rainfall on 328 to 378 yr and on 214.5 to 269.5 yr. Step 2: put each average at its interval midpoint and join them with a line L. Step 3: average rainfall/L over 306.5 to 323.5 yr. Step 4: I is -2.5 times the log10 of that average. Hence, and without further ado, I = 0.47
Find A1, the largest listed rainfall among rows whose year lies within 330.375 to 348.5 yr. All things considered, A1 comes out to 142.4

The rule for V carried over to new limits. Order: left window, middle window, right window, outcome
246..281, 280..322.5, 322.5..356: 0.11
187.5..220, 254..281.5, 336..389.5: 0.04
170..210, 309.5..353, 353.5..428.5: 0.23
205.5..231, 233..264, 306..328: -0.09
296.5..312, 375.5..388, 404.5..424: -0.06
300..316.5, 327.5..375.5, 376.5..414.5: -0.11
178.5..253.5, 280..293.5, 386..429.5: 0.01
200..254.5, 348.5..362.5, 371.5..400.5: -0.04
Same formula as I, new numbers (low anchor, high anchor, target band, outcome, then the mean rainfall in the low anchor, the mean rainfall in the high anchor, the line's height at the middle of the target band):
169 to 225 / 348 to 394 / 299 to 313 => 0.13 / 146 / 141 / 143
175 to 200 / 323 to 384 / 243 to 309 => 0.02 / 146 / 135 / 140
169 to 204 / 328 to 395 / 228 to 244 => 0.02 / 147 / 139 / 144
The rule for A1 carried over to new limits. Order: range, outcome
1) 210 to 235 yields 148.3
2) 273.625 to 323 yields 140.8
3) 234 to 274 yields 144.9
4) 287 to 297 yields 138.9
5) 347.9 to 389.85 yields 148.6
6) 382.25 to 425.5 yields 142.5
